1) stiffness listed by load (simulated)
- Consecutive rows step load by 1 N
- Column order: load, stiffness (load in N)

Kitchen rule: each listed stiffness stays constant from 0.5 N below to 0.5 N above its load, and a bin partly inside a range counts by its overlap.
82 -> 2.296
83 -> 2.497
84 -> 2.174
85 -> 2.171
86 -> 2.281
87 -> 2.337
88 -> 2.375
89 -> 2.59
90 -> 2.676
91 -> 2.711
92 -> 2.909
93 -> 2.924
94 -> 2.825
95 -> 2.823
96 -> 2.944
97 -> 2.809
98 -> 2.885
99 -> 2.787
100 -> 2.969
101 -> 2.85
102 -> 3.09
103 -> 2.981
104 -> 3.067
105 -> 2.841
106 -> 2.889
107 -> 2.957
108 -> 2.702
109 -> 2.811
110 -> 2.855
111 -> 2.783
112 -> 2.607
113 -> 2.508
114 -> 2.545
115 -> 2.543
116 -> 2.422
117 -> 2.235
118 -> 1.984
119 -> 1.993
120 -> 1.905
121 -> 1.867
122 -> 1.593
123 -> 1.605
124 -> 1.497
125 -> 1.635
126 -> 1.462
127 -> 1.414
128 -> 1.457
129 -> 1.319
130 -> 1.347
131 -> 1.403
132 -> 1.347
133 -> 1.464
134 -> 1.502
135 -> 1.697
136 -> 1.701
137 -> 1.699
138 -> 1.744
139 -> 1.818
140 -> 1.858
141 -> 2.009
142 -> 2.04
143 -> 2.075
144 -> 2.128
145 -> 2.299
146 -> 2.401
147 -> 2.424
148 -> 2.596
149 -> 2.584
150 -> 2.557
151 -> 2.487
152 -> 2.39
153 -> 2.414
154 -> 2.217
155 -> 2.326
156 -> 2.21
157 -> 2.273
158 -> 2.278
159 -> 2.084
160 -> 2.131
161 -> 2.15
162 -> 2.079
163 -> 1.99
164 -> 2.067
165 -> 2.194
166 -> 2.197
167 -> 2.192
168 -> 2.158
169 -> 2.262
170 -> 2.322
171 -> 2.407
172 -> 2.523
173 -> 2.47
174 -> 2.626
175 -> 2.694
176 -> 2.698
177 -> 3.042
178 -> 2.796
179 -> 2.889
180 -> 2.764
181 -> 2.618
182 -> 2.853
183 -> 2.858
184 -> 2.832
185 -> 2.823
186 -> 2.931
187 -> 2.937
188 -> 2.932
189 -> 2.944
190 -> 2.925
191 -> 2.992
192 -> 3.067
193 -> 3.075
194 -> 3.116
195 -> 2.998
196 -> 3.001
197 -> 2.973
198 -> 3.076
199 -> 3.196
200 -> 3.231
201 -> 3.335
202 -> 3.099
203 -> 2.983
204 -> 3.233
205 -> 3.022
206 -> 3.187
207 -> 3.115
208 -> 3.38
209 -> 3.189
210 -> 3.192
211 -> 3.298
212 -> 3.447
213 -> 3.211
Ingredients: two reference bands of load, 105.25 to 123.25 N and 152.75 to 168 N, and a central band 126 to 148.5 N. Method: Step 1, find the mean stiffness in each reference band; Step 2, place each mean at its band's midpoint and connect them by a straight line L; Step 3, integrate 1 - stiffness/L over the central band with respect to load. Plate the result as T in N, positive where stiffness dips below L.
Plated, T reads 4.8 N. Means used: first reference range 2.4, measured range 1.8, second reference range 2.18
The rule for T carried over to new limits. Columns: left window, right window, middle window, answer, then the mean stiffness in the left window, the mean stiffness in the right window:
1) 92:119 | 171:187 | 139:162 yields 4.1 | 2.74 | 2.76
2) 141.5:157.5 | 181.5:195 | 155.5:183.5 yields 2.5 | 2.34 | 2.95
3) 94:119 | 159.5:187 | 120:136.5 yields 7.0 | 2.73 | 2.51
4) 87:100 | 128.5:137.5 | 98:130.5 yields -2.6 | 2.76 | 1.5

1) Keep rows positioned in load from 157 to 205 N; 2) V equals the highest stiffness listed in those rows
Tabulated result 3.335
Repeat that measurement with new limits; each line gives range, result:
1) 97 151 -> 3.09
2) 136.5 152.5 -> 2.596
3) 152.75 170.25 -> 2.414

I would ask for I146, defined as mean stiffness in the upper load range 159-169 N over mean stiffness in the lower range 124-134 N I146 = 1.49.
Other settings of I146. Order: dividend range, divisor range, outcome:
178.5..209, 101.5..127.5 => 1.29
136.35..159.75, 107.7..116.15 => 0.83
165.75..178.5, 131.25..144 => 1.42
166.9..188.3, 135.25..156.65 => 1.22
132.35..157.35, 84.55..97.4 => 0.80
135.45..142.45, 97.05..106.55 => 0.63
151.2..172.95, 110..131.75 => 1.16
